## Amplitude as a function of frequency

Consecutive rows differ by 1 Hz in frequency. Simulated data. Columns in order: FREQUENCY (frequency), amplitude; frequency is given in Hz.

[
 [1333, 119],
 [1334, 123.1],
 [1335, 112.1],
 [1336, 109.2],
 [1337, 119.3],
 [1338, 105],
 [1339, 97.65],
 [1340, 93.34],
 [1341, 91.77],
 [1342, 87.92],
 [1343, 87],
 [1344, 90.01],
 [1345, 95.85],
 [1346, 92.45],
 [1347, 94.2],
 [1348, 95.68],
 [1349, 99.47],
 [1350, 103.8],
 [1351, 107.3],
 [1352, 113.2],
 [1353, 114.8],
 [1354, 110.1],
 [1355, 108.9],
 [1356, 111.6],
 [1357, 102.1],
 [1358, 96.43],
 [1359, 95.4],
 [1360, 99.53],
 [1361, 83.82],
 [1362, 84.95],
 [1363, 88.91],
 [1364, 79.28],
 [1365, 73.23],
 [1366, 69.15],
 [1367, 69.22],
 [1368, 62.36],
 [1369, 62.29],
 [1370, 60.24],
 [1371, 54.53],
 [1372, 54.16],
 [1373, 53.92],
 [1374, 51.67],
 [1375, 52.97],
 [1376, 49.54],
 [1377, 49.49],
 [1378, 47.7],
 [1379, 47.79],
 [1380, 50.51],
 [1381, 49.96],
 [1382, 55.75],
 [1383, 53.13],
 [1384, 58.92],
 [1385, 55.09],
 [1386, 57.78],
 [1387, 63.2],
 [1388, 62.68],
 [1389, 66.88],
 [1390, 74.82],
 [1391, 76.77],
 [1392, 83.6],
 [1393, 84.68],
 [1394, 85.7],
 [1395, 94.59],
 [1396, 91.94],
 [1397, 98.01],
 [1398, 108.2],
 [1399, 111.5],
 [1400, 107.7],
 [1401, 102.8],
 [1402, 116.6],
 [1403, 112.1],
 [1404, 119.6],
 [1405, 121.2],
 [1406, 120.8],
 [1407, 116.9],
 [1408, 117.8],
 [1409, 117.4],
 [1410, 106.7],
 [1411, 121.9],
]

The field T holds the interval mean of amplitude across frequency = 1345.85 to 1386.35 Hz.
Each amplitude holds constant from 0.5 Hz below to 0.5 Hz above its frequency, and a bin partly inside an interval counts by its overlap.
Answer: 76.1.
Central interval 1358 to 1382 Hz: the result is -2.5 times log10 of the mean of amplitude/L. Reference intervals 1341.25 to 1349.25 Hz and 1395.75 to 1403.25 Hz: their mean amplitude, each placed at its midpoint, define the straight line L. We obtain 0.45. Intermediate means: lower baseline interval 92.6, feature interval 65.3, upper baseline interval 106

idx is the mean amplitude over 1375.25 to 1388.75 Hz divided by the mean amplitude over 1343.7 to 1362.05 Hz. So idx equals 0.5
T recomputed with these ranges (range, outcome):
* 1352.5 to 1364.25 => 98.4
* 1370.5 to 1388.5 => 53.8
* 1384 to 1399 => 79.3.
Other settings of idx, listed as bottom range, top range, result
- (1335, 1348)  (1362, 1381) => 0.62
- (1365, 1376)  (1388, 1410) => 1.70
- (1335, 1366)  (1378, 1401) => 0.76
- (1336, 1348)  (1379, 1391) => 0.61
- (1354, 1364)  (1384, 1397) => 0.78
